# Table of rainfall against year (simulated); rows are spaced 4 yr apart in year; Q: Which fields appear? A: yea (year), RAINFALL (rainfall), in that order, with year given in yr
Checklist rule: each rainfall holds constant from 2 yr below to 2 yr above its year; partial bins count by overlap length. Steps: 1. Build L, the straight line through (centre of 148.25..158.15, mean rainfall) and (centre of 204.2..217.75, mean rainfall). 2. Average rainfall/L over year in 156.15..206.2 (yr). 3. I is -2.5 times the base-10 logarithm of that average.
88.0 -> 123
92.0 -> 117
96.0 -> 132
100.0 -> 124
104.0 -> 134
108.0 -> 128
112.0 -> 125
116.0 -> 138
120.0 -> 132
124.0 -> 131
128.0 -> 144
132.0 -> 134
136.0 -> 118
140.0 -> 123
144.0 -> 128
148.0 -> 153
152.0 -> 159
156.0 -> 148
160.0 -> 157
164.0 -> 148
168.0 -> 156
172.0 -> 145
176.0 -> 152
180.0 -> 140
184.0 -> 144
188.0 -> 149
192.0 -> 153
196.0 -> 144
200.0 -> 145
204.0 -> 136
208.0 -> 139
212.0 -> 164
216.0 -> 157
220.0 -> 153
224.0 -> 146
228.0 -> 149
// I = 0.04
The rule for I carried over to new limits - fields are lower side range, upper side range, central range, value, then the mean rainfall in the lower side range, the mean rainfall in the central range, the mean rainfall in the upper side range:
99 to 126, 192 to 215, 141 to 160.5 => -0.07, 131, 147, 147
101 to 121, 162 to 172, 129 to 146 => 0.11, 131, 127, 151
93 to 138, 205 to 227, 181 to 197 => -0.01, 131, 147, 151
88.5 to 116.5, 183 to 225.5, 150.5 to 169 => -0.11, 127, 153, 148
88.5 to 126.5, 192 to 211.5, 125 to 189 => -0.05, 129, 143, 144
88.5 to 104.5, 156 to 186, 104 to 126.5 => 0.00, 126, 131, 149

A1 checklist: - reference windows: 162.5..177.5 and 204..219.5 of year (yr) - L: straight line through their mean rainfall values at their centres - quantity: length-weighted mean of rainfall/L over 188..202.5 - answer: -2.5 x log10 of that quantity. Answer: 0.03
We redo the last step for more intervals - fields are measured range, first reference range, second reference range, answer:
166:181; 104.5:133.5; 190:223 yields -0.044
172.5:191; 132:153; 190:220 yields -0.023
